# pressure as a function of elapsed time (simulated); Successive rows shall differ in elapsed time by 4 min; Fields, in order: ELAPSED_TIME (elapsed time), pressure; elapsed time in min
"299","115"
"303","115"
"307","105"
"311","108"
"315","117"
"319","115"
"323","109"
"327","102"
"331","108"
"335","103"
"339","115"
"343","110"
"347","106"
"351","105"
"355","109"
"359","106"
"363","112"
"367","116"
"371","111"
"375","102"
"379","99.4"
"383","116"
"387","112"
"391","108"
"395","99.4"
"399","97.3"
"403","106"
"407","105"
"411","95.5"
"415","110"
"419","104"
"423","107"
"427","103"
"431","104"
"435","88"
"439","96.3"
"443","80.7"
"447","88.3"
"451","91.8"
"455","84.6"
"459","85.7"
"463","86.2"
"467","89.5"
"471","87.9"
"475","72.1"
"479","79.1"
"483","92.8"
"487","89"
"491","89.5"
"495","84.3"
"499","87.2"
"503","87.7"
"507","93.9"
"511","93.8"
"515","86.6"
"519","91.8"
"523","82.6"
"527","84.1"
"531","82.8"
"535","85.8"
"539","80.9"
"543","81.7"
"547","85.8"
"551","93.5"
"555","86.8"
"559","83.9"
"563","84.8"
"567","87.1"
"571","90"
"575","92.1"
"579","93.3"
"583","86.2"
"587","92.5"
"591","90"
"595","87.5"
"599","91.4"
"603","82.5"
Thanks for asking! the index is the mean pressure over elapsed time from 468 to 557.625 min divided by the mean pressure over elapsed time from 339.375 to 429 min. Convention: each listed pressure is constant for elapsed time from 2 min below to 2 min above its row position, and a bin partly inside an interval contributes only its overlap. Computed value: 0.81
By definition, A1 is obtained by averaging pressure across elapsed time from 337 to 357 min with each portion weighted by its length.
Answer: 109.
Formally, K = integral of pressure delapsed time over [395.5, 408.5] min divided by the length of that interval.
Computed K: 102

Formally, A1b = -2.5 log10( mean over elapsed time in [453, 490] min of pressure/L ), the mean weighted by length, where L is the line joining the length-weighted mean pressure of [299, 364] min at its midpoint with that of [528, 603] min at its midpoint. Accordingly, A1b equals 0.13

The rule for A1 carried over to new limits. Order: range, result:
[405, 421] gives 104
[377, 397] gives 107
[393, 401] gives 98.3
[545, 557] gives 88.7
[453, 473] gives 86.8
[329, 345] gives 109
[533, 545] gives 82.8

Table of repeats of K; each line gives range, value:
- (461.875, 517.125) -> 87.1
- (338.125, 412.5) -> 107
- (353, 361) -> 108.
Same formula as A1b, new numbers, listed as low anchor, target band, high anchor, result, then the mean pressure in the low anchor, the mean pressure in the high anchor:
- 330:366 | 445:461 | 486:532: 0.09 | 108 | 87.9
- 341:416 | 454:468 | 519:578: 0.12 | 107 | 86.2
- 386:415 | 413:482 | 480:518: 0.06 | 103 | 89.2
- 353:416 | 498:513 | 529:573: 0.01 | 106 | 85.7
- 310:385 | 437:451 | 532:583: 0.12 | 109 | 87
